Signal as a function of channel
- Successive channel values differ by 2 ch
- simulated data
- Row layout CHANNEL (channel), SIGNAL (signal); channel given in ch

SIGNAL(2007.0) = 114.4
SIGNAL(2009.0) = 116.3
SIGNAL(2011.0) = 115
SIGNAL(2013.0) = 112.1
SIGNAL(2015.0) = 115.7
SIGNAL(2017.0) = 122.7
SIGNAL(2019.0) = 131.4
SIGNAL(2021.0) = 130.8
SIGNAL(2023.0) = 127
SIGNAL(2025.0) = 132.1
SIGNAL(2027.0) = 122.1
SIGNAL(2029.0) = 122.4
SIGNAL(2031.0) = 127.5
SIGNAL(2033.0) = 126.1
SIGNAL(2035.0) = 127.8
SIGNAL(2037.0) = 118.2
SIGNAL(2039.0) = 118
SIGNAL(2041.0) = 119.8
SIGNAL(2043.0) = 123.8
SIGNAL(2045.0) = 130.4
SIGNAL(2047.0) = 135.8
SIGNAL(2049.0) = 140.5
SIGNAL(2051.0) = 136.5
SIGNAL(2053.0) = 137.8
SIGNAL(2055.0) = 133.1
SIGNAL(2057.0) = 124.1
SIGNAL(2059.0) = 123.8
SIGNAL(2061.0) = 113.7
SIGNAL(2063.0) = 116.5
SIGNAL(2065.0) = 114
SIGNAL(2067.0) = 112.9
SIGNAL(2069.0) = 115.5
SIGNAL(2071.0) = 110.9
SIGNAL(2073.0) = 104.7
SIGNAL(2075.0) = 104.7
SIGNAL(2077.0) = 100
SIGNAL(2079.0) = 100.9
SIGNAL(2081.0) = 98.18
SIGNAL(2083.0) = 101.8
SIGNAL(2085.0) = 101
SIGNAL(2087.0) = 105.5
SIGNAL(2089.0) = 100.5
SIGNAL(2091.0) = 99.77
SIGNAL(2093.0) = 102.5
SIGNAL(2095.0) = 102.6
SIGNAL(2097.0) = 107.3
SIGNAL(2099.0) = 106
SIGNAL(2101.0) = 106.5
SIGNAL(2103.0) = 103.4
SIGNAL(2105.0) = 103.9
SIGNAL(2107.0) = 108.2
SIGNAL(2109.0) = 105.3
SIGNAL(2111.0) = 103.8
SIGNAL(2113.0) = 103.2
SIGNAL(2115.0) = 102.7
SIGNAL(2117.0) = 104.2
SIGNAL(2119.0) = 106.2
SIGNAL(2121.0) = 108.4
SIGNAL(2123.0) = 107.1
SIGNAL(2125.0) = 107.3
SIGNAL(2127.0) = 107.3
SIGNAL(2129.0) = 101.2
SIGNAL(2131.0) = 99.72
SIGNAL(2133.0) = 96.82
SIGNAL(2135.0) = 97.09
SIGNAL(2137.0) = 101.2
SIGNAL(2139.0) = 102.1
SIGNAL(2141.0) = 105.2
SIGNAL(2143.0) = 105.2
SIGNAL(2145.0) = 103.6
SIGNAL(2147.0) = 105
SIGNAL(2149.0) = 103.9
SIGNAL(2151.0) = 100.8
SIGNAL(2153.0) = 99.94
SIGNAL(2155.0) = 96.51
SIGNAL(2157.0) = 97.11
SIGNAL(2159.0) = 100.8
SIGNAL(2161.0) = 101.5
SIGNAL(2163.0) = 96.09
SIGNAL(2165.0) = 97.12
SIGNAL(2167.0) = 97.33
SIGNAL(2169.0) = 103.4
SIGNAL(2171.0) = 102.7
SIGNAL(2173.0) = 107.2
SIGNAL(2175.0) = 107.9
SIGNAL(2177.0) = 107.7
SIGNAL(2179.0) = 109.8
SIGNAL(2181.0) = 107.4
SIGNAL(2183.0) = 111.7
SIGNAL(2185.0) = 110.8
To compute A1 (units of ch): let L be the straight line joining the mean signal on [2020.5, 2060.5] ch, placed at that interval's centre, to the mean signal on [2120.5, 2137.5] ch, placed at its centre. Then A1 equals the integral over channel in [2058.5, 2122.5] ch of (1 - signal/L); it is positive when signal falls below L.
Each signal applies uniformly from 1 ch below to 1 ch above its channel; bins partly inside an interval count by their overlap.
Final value 4.2 ch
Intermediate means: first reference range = 128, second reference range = 103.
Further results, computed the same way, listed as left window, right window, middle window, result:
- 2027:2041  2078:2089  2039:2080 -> -2.9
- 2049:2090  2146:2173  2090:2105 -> 0.7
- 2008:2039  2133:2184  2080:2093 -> 1.4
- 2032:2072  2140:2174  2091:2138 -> 2.8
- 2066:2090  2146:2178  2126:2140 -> 0.3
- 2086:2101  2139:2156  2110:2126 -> -0.3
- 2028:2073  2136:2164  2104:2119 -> 0.7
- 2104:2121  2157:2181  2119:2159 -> 0.6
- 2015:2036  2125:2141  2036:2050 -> -0.5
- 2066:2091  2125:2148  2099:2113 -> -0.2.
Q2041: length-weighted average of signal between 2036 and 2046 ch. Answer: 122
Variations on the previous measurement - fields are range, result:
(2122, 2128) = 107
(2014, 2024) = 126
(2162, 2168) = 96.8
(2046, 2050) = 138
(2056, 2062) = 121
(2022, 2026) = 130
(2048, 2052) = 138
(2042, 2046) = 127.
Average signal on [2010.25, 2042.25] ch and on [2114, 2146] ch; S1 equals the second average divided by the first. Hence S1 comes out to 0.8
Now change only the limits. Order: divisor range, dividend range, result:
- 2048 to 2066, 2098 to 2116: 0.83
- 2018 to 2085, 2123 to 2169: 0.84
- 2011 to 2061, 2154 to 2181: 0.81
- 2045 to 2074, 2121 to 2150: 0.84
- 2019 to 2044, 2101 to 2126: 0.84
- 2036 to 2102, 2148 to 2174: 0.88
